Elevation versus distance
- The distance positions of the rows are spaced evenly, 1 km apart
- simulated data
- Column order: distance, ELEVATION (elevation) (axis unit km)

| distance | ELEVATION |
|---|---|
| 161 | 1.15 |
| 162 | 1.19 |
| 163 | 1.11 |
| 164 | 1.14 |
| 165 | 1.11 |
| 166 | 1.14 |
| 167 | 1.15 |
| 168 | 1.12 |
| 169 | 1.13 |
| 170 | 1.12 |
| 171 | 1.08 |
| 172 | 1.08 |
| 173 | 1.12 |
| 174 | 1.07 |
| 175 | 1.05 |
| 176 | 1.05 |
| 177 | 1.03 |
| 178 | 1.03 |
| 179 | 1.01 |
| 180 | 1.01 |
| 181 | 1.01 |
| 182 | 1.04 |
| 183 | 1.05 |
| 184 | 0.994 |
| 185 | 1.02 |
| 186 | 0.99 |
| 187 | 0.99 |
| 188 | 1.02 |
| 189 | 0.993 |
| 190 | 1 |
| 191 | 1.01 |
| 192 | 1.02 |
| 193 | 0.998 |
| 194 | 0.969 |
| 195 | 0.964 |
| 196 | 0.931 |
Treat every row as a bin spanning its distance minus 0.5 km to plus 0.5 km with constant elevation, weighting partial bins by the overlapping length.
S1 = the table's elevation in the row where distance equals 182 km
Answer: 1.04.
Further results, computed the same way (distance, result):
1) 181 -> 1.01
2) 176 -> 1.05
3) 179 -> 1.01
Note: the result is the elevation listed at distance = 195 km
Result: 0.964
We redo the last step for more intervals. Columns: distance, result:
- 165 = 1.11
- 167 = 1.15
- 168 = 1.12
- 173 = 1.12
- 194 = 0.969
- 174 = 1.07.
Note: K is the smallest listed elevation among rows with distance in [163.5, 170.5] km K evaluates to 1.11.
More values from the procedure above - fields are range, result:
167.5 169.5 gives 1.12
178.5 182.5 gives 1.01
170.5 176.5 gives 1.05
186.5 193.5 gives 0.99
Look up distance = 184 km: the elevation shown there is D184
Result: 0.994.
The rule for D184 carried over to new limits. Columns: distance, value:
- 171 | 1.08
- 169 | 1.13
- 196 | 0.931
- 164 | 1.14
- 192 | 1.02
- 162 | 1.19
